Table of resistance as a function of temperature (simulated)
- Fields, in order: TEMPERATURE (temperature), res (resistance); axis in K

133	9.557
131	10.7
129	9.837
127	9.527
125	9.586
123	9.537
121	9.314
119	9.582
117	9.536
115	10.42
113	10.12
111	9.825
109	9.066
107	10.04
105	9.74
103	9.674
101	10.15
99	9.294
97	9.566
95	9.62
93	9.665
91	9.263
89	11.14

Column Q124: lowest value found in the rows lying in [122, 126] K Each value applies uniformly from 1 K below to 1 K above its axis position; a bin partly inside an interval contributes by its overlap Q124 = 9.537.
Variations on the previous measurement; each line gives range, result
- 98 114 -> 9.066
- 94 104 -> 9.294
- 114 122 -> 9.314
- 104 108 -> 9.74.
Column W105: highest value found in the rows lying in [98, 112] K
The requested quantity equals 10.15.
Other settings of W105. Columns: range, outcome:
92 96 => 9.665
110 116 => 10.42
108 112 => 9.825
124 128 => 9.586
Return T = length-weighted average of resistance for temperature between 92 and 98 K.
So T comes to 9.62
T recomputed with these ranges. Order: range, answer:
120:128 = 9.49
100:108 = 9.9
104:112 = 9.67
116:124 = 9.49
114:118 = 9.98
